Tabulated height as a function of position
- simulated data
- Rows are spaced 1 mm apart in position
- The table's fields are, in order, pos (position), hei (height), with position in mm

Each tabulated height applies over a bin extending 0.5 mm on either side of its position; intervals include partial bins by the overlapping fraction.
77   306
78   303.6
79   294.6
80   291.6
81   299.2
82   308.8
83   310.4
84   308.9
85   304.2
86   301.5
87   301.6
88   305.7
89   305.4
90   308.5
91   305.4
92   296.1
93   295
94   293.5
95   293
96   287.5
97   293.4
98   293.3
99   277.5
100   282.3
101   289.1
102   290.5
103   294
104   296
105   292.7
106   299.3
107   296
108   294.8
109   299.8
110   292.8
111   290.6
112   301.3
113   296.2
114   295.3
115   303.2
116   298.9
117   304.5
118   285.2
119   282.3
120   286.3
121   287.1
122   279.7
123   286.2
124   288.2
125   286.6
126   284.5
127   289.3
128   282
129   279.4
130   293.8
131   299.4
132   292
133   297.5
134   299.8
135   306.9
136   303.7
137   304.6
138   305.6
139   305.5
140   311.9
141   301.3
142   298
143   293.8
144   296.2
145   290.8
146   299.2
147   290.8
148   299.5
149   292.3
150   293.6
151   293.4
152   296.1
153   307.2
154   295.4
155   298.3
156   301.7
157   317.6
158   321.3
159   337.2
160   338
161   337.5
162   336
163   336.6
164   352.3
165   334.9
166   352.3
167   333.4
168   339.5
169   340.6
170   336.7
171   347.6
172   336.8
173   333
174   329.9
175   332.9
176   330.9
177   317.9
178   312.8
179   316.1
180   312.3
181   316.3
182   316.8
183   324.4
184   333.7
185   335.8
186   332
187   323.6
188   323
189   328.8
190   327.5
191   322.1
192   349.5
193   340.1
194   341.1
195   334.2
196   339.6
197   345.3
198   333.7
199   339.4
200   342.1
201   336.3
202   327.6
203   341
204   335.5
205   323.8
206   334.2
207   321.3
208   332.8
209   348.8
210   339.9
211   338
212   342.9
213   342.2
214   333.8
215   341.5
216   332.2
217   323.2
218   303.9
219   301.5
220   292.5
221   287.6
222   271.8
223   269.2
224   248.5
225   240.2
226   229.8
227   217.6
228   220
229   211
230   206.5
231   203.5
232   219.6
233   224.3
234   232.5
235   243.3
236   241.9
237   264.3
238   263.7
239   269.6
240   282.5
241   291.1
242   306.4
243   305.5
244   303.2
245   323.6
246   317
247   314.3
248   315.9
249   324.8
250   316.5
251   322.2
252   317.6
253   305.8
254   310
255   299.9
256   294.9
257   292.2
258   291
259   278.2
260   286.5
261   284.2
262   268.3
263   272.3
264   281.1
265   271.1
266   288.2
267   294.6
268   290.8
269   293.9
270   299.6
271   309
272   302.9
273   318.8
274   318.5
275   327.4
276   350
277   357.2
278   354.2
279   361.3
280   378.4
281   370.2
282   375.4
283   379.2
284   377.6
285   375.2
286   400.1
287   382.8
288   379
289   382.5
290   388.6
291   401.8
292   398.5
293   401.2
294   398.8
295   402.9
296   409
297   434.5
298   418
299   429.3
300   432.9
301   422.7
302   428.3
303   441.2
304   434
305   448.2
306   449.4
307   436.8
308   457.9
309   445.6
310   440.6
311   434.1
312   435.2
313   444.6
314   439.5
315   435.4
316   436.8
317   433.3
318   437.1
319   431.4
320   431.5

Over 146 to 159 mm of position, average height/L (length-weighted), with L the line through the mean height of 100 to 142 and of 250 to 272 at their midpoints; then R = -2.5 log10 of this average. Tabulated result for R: -0.03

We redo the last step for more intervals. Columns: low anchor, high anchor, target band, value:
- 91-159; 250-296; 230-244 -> 0.254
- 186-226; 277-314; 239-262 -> 0.206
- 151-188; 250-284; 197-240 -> 0.107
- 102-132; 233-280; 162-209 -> -0.129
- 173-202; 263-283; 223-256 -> 0.196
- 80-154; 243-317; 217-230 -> 0.294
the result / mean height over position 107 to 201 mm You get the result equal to 313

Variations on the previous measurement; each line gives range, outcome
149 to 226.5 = 323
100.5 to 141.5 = 294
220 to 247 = 259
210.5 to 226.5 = 300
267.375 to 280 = 326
